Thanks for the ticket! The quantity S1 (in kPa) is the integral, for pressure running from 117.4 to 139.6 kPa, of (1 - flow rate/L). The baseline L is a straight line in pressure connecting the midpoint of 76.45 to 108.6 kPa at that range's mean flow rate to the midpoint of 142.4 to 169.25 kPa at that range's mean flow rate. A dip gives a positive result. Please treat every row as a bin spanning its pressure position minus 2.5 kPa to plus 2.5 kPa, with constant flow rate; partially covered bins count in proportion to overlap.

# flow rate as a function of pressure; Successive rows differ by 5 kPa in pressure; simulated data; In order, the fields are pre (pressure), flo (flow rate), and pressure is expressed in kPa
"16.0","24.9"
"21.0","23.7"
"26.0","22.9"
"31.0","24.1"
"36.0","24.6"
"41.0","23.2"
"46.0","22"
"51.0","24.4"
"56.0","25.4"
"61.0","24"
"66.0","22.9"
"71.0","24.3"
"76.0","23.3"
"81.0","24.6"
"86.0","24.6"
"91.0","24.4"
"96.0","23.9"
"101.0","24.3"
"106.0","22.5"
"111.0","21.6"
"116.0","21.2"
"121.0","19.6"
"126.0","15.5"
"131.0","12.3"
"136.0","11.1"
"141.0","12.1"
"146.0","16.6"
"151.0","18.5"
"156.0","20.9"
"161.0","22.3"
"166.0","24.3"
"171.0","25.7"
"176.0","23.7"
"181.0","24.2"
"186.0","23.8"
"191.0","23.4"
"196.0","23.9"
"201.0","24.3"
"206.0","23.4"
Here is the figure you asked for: 7.23 kPa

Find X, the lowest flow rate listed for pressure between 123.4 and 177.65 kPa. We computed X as 11.1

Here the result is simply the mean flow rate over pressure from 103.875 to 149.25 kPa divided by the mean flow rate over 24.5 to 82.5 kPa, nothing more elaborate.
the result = 0.71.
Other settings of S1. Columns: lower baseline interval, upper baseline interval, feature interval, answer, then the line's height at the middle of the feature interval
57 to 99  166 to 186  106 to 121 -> 1.8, 24.2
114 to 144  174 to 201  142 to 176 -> -2.3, 19.6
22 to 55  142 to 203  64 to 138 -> 6.2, 23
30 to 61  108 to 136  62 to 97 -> -4.9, 21.1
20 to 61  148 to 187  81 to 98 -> -0.7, 23.4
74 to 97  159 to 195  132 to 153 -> 8.5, 24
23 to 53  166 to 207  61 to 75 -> 0.0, 23.6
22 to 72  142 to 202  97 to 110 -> -0.1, 23.1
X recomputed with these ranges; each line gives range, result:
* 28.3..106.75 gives 22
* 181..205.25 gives 23.4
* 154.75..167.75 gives 20.9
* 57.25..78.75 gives 22.9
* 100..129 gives 15.5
